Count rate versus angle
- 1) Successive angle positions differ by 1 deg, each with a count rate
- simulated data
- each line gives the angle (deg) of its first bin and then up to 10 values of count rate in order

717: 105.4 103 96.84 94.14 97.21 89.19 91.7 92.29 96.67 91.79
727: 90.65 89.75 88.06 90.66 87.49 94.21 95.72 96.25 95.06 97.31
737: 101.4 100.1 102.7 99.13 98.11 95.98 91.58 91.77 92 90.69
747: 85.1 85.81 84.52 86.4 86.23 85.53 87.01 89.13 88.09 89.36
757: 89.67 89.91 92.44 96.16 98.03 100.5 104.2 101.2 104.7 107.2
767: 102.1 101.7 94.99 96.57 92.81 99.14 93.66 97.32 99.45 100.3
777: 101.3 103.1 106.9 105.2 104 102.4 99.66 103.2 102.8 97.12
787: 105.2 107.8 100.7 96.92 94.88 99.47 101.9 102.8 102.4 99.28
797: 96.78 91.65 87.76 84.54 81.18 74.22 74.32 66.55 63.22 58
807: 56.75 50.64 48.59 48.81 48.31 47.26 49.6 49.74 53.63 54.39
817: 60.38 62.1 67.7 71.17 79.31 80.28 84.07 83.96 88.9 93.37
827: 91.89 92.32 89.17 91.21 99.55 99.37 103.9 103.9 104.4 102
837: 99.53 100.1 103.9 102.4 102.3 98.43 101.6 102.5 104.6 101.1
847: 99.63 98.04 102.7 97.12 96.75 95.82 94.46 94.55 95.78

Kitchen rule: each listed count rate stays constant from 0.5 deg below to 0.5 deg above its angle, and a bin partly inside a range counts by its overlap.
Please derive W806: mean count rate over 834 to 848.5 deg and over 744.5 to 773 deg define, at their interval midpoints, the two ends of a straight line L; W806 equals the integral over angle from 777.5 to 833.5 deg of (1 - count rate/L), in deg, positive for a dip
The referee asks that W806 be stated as 8.4 deg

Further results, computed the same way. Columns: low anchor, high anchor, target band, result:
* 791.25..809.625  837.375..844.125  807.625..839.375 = 5.1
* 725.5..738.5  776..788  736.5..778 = 1.4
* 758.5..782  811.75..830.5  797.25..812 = 2.9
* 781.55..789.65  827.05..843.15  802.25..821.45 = 8.0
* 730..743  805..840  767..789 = -3.4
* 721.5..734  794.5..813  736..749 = -1.0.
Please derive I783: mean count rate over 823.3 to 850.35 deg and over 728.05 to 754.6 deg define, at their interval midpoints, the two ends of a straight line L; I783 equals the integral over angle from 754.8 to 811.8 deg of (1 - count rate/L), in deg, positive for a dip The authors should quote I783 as 2.2 deg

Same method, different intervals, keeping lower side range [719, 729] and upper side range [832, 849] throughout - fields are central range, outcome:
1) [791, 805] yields 1.4 deg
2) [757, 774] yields -0.4 deg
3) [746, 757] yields 0.9 deg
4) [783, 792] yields -0.3 deg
